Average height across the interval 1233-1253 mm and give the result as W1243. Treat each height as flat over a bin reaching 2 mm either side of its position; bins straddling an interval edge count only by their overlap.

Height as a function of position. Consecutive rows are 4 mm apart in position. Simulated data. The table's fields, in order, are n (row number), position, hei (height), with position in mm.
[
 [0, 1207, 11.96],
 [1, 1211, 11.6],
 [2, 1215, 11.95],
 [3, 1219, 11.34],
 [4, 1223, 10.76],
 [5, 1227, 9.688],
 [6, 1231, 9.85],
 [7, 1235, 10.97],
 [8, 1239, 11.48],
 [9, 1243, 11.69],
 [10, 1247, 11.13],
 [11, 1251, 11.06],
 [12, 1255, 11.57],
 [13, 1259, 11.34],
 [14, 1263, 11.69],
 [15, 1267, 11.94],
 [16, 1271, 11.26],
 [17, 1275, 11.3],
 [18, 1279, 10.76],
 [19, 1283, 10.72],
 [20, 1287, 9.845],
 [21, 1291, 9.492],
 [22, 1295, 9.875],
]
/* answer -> 11.3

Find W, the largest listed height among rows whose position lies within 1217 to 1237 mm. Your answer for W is 11.34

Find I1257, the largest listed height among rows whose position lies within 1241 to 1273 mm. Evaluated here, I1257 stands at 11.94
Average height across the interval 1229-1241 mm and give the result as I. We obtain 10.8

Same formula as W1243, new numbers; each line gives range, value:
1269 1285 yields 11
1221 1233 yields 10.1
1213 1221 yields 11.6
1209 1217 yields 11.8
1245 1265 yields 11.4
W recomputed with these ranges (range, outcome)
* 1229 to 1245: 11.69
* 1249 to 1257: 11.57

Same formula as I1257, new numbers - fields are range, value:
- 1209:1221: 11.95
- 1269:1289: 11.3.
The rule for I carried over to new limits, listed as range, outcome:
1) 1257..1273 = 11.6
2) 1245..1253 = 11.1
